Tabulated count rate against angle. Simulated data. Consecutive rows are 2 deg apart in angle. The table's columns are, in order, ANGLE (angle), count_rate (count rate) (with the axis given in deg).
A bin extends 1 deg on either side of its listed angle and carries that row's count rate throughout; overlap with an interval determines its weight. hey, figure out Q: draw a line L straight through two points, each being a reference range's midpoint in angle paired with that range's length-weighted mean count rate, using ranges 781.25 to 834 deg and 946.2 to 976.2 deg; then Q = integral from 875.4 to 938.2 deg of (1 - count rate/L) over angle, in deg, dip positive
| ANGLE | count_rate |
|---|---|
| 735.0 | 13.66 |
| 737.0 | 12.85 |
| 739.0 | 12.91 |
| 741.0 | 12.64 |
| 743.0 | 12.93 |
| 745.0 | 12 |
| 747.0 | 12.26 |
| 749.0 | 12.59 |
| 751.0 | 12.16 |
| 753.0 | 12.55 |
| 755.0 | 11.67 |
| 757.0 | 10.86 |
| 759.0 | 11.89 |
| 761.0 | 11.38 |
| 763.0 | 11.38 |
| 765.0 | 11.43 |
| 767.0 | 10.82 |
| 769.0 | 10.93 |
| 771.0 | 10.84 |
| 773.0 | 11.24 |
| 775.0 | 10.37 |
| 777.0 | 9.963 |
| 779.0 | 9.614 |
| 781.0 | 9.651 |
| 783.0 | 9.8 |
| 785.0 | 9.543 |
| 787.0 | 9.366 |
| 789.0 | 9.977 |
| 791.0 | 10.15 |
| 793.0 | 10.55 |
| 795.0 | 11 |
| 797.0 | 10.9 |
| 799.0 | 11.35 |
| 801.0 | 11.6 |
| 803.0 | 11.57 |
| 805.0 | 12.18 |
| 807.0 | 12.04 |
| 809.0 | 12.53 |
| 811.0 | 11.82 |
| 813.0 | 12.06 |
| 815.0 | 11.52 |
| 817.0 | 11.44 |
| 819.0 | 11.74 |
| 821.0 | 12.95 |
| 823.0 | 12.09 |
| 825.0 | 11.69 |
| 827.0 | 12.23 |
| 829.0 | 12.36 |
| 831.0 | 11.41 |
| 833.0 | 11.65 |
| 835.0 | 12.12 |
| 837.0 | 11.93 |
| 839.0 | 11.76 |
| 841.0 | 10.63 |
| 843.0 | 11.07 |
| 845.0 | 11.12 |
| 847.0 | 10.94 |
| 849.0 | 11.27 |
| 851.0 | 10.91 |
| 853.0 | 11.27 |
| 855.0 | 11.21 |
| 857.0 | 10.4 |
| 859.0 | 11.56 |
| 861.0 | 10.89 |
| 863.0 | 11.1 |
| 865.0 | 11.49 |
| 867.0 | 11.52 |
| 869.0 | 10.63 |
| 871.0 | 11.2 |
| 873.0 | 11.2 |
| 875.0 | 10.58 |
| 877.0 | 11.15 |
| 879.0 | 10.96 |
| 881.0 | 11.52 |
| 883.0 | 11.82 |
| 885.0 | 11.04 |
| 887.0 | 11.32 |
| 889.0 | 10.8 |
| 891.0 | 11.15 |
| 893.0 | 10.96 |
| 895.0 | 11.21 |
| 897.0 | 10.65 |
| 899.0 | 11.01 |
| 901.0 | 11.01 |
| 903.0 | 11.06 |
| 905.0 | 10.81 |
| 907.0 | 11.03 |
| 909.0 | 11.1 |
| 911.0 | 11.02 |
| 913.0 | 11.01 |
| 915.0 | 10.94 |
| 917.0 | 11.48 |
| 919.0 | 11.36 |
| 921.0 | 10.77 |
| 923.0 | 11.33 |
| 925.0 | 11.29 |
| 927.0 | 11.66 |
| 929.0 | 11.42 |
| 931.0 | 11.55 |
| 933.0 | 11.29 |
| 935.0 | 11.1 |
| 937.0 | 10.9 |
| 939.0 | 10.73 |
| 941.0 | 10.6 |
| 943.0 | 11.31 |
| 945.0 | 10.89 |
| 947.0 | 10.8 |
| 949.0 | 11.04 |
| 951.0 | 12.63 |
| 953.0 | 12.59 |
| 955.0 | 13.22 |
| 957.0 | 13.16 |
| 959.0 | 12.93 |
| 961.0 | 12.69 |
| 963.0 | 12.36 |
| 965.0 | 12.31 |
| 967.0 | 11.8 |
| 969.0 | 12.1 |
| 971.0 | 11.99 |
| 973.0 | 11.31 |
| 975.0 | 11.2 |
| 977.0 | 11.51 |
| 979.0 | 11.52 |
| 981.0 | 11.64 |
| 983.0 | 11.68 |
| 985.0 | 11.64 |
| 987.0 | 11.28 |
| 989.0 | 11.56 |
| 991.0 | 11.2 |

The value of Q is 3.8 deg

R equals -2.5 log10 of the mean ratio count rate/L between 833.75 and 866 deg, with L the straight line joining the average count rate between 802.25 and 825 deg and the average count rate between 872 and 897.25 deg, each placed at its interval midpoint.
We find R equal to 0.030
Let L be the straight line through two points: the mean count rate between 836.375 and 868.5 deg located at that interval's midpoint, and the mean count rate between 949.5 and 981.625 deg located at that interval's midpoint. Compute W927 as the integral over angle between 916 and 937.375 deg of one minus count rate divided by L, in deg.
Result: 0.96 deg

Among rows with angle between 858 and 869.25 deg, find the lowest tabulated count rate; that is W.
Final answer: 10.63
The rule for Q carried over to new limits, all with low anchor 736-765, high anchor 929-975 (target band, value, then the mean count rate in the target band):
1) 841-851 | 0.8 deg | 11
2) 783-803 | 2.5 deg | 10.5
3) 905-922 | 1.1 deg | 11.1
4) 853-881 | 1.9 deg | 11.1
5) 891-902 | 0.8 deg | 11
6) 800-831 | 0.1 deg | 12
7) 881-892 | 0.6 deg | 11.3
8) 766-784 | 2.6 deg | 10.4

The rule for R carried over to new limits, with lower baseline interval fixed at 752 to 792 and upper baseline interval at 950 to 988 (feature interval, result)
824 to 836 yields -0.078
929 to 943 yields 0.073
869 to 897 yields 0.034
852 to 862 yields 0.021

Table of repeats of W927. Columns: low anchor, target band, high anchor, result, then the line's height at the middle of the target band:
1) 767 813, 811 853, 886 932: -2.8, 10.9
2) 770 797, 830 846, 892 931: -1.3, 10.6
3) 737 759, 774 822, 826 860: 3.3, 11.8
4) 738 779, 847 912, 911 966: 2.8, 11.6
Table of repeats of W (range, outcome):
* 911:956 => 10.6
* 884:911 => 10.65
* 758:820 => 9.366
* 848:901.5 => 10.4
